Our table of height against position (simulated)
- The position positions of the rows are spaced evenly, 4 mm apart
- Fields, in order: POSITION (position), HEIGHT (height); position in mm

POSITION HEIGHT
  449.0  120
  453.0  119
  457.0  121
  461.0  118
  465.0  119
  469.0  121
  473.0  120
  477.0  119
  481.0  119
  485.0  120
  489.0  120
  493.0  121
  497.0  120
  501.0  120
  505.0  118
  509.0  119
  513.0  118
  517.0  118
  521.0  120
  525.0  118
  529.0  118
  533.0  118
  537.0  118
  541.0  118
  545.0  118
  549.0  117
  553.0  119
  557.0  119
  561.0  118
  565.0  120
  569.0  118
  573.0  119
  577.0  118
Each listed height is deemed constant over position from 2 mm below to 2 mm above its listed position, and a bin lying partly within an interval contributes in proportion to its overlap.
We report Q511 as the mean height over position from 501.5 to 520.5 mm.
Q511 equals 119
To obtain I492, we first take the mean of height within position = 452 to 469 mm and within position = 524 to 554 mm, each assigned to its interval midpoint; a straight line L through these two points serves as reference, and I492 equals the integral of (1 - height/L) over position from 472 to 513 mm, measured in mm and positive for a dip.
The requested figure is -0.23 mm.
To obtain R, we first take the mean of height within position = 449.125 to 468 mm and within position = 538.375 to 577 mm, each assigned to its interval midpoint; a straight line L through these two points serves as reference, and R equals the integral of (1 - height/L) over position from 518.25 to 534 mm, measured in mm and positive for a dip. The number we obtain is 0.0 mm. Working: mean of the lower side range 119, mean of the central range 119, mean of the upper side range 118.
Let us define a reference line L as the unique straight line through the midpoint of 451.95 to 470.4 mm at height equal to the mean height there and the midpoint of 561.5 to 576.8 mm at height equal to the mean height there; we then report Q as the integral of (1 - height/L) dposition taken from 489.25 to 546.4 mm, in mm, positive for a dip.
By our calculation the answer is 0.19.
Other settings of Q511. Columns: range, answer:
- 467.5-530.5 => 119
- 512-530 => 118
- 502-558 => 118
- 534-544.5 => 118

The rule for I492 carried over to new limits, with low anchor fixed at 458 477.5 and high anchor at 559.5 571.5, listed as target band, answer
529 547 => 0.1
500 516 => 0.1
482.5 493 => -0.1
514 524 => 0.0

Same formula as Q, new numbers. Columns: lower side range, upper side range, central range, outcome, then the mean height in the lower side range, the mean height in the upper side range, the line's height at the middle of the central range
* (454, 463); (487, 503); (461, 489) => 0.1 mm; 119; 120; 120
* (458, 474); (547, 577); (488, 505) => -0.1 mm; 120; 119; 119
